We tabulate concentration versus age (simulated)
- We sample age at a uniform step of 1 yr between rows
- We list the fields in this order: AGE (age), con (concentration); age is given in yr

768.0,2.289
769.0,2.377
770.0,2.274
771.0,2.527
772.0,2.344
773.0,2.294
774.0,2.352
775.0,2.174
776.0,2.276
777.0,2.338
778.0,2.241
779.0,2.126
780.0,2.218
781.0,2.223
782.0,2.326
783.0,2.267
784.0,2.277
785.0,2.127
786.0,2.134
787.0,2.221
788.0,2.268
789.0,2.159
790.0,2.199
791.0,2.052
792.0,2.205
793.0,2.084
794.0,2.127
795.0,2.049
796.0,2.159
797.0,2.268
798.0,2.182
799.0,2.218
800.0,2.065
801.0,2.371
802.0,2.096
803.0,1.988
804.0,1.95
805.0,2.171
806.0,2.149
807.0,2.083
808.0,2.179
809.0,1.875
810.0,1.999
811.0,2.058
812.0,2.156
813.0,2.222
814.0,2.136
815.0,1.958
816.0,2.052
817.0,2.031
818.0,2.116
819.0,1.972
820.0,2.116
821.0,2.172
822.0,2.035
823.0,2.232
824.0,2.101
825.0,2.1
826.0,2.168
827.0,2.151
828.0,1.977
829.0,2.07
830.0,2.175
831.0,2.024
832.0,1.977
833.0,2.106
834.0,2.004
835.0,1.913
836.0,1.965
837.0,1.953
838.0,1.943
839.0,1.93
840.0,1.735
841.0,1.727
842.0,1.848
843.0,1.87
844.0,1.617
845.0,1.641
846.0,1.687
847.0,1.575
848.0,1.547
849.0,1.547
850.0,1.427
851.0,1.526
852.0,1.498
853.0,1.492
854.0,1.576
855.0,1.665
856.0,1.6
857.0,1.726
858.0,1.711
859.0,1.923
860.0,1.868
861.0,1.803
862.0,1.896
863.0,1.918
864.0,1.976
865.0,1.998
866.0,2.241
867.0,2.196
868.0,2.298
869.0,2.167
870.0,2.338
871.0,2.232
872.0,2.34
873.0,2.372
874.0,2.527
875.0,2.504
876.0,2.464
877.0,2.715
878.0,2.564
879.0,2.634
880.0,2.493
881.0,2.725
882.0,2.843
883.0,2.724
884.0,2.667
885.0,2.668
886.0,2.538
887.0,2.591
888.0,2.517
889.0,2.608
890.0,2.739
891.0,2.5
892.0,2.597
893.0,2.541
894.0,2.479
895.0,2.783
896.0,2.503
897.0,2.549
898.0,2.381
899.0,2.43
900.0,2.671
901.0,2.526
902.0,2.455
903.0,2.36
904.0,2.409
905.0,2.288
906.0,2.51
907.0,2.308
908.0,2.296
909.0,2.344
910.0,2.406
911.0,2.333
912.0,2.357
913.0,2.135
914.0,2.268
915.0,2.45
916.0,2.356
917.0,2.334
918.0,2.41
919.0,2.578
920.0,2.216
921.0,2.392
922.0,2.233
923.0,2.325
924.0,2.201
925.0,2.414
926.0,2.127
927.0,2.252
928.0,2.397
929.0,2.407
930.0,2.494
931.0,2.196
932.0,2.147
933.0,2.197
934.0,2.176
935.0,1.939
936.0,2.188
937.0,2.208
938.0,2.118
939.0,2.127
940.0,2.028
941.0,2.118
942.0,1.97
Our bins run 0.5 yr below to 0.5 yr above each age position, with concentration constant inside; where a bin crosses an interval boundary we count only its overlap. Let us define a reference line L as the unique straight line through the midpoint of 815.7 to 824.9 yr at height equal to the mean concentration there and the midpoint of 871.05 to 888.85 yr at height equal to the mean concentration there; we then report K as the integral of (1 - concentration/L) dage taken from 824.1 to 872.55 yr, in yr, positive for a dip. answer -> 8.8 yr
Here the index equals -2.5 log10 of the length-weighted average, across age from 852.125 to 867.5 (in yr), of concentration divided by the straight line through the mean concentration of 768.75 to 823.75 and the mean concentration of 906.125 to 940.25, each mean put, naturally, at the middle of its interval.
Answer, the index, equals 0.21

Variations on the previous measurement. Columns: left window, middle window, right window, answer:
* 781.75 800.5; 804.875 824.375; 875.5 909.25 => 0.09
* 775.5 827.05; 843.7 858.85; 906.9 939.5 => 0.35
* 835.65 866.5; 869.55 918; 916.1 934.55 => -0.20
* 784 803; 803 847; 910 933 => 0.10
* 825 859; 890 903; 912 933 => -0.18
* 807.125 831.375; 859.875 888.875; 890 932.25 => -0.05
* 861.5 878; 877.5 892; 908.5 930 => -0.15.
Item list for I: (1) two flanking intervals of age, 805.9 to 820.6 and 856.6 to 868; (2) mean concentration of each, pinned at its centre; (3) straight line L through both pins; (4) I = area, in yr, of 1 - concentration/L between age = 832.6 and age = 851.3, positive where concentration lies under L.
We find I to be 2.2 yr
